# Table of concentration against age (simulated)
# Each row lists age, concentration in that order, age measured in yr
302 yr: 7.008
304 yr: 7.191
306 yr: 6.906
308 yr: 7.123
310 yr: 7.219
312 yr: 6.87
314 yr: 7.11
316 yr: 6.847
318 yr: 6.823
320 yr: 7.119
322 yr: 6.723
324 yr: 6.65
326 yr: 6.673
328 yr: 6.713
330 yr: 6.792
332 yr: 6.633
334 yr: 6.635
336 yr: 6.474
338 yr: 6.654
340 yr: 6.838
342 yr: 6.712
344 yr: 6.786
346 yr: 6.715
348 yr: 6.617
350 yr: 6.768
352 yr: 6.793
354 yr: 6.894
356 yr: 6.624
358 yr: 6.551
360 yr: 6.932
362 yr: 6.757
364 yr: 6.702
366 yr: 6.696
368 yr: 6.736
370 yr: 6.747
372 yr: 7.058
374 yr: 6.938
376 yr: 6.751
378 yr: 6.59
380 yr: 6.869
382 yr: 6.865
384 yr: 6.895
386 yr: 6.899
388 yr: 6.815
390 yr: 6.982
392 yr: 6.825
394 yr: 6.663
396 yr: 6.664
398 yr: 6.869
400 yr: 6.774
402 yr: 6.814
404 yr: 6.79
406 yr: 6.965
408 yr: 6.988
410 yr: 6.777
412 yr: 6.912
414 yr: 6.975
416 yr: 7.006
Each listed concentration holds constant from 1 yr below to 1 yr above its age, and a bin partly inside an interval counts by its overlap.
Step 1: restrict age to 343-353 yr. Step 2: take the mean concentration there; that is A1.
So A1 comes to 6.74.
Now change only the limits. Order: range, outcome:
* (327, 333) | 6.71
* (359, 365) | 6.8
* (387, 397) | 6.79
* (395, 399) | 6.77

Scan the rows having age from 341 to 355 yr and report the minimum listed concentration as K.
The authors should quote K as 6.617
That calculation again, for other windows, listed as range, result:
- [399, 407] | 6.774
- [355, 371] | 6.551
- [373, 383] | 6.59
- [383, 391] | 6.815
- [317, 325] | 6.65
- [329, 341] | 6.474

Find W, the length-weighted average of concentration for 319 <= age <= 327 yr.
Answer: 6.79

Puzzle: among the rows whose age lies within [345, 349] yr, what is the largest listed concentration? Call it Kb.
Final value 6.715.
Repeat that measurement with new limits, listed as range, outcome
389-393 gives 6.982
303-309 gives 7.191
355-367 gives 6.932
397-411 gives 6.988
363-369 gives 6.736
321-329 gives 6.723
